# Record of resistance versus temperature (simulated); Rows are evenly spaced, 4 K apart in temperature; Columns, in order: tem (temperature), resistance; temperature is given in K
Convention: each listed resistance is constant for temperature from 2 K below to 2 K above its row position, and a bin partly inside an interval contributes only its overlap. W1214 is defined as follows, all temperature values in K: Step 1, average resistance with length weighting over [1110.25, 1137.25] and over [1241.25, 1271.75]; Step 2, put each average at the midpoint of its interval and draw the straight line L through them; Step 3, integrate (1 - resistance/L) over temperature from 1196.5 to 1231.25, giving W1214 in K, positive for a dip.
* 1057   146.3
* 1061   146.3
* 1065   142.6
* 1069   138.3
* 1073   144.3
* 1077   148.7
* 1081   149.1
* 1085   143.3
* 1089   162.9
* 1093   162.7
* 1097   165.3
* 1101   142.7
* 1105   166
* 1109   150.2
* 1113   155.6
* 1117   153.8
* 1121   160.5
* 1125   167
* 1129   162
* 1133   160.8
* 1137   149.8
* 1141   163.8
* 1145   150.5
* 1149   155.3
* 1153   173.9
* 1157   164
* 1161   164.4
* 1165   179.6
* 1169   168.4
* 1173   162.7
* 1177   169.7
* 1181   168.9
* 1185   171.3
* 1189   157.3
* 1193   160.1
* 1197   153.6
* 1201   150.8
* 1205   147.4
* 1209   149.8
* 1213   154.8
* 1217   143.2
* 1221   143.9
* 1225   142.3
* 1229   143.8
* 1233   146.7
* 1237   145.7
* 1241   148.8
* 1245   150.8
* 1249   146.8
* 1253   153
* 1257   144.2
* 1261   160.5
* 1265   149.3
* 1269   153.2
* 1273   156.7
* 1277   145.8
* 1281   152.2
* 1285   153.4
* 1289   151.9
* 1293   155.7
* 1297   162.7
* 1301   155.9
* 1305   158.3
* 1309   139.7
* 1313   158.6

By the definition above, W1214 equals 1.4 K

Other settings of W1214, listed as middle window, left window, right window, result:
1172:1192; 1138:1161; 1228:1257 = -1.2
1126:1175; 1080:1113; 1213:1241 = -3.8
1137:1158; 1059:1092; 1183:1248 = -1.6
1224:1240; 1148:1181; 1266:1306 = 1.5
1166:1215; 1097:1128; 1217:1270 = -2.6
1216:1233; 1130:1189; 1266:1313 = 1.6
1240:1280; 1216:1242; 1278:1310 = -0.5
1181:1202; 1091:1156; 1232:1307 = -0.6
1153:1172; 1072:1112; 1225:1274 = -2.2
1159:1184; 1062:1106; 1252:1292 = -2.9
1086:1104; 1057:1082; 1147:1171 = -0.8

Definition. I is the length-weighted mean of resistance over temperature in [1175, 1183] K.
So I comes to 169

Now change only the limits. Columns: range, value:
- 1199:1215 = 151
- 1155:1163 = 164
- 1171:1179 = 166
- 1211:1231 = 146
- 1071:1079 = 146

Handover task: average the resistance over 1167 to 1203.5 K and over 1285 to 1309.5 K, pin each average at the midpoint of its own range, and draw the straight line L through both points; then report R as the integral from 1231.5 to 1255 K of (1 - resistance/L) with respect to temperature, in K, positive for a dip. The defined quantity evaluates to 1.5 K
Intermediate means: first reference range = 162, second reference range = 155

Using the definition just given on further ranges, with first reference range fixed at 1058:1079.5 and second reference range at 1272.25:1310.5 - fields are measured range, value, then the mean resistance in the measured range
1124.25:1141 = -1.48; 160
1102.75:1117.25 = -1.05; 156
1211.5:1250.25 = 1.10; 147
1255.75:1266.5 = 0.01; 152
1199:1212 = 0.01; 150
